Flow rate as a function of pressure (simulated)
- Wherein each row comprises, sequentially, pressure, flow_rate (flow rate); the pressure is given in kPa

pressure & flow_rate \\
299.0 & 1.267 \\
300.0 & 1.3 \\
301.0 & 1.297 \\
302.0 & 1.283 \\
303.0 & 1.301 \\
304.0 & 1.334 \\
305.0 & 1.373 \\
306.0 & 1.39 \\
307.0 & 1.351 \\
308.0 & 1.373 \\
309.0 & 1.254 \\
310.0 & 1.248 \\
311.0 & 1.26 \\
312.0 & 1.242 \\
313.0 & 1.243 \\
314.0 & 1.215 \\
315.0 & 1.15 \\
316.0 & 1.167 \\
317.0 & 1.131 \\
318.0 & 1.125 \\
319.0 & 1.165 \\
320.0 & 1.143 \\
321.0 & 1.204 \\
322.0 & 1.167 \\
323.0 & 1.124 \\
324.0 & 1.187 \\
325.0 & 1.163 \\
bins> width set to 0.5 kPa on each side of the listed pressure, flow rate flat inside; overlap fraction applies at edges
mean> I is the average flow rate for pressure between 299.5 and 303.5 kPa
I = 1.3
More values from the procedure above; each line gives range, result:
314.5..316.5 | 1.16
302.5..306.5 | 1.35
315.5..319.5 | 1.15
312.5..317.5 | 1.18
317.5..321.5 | 1.16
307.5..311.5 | 1.28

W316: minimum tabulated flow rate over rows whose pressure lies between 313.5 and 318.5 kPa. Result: 1.125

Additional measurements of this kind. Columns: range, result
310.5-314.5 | 1.215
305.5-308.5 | 1.351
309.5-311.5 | 1.248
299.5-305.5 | 1.283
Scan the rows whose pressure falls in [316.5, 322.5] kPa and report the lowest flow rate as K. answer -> 1.125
